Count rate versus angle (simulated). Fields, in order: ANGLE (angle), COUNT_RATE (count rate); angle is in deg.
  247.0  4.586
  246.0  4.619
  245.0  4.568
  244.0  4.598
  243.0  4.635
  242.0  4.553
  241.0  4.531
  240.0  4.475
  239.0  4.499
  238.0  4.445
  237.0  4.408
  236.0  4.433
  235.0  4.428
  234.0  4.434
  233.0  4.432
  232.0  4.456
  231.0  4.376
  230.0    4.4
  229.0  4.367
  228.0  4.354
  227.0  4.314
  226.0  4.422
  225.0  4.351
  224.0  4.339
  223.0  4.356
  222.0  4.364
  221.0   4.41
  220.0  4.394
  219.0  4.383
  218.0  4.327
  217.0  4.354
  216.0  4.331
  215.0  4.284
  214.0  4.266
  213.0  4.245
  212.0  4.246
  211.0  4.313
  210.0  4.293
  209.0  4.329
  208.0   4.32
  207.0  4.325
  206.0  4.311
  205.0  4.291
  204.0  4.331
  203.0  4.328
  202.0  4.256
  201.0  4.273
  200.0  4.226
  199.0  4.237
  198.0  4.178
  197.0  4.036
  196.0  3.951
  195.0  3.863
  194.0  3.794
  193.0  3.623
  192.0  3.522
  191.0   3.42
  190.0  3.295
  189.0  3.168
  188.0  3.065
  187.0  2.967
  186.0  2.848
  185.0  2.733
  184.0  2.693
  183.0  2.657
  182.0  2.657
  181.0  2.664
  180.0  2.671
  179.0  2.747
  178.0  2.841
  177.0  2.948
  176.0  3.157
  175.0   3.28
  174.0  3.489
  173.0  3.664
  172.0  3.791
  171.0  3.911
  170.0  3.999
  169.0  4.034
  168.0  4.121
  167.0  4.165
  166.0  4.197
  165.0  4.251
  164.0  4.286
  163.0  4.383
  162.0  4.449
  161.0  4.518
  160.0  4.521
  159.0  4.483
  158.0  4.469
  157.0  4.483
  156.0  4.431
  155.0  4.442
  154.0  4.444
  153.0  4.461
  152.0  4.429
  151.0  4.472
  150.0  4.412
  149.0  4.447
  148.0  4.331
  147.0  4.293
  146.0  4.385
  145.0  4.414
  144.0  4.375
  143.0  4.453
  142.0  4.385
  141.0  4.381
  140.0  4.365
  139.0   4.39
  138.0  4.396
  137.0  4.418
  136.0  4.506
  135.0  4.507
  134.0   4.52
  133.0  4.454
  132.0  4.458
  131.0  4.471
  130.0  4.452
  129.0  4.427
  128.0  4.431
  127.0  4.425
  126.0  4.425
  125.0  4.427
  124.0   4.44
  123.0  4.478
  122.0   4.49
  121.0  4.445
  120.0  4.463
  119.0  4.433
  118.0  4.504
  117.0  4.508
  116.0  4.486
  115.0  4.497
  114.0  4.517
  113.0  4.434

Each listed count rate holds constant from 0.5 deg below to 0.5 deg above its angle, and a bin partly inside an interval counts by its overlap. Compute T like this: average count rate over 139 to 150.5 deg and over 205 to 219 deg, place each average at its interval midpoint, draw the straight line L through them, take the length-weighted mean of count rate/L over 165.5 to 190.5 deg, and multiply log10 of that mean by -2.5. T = 0.31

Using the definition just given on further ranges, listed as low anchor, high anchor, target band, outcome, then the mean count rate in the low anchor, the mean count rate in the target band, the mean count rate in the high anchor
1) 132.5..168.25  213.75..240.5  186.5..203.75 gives 0.16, 4.4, 3.78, 4.39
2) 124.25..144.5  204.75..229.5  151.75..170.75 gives 0.02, 4.43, 4.34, 4.33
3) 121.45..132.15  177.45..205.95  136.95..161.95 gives -0.08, 4.45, 4.42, 3.49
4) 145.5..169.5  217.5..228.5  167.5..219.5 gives 0.17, 4.37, 3.73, 4.36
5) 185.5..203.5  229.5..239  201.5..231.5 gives -0.06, 3.73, 4.33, 4.43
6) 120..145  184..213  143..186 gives 0.08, 4.44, 3.89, 3.86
